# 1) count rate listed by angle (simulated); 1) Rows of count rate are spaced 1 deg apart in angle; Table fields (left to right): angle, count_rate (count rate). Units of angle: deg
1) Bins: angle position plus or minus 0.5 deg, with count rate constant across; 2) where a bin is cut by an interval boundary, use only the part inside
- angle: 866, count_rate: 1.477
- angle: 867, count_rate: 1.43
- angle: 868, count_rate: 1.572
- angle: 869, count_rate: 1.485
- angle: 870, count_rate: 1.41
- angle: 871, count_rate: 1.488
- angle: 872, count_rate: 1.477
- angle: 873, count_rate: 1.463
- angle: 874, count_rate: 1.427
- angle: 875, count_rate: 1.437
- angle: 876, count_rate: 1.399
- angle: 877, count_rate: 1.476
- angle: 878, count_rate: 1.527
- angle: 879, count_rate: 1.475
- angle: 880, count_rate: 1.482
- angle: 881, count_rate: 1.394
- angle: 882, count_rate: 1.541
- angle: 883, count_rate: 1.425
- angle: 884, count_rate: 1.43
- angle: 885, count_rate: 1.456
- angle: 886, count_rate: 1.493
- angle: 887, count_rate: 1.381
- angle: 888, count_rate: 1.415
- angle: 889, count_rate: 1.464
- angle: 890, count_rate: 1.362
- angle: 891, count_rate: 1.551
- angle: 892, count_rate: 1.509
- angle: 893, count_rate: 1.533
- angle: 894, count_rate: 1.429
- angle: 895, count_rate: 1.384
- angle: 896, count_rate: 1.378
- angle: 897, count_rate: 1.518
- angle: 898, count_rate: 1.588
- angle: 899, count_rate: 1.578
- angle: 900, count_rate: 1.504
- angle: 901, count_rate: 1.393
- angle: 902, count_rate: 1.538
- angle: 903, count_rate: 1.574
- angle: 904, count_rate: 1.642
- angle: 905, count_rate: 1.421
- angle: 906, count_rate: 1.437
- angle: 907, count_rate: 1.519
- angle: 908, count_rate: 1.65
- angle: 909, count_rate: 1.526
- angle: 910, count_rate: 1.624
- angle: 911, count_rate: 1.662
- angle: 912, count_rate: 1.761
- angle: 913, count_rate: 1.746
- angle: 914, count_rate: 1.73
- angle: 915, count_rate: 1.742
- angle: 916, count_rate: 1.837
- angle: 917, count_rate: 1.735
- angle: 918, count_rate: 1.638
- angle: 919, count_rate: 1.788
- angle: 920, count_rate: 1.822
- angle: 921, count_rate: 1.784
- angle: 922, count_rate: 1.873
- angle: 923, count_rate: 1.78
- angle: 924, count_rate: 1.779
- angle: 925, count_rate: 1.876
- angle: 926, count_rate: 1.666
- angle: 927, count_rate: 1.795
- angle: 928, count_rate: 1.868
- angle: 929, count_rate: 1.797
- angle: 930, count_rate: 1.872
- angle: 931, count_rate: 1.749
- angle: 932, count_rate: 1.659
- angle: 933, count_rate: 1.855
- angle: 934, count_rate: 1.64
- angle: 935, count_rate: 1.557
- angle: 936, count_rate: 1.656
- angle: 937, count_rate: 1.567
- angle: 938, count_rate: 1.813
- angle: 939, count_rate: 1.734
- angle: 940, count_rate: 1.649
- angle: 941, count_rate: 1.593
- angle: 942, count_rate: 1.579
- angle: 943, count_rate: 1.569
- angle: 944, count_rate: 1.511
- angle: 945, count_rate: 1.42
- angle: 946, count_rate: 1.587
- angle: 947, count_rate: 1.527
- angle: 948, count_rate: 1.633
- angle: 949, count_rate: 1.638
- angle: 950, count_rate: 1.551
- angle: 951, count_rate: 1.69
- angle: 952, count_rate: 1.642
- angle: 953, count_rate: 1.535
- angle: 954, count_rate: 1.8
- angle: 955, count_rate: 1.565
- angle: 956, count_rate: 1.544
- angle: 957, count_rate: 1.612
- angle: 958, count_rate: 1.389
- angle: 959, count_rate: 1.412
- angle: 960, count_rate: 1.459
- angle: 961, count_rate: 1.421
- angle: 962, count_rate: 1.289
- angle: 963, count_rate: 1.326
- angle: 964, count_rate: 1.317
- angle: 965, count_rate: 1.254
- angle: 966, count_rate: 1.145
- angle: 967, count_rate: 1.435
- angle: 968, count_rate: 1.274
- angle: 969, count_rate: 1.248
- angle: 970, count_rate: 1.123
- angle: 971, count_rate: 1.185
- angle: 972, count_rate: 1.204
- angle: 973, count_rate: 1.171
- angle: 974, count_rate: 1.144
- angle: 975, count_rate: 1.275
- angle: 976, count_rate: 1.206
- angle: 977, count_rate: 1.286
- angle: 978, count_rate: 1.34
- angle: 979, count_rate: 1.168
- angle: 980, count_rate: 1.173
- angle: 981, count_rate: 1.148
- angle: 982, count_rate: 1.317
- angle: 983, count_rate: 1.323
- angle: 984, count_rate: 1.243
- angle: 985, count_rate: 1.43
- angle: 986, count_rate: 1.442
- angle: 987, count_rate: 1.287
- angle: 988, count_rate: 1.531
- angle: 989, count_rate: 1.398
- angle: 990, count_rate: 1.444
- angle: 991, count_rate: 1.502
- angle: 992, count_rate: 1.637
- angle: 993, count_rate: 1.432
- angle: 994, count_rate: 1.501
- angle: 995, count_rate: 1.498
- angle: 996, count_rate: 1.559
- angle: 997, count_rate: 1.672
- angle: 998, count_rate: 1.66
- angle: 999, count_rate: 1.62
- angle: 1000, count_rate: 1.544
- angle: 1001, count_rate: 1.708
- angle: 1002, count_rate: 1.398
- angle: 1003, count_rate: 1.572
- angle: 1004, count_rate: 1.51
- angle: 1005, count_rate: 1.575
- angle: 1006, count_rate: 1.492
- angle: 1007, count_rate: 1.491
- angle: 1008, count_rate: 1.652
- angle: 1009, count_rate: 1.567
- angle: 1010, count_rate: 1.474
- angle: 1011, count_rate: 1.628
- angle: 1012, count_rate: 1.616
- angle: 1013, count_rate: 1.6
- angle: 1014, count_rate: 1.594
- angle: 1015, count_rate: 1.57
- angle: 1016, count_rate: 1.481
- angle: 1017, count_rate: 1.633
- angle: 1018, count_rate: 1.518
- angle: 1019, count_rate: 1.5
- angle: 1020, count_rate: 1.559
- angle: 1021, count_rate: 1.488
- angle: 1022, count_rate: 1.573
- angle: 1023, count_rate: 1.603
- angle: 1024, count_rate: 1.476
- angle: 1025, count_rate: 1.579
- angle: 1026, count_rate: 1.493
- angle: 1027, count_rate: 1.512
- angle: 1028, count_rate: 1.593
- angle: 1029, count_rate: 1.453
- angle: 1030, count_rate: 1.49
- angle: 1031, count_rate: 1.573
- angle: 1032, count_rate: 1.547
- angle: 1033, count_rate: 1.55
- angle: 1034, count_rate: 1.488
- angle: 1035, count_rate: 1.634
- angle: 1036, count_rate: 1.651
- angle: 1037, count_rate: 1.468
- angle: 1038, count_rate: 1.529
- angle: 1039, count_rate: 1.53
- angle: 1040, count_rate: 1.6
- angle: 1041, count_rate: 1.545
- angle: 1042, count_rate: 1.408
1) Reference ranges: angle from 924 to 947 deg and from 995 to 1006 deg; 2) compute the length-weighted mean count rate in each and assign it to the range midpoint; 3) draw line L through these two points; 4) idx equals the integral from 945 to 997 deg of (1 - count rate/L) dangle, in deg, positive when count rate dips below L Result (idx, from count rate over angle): 7.1 deg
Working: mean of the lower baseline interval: 1.68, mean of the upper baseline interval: 1.57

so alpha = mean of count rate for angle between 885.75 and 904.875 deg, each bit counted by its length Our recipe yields 1.48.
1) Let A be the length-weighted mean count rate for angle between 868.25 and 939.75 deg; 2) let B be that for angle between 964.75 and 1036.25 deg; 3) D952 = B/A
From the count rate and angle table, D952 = 0.9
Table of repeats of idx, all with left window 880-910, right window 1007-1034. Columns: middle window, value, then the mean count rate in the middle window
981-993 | 1.0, 1.4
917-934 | -3.2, 1.78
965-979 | 2.7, 1.23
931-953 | -1.7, 1.62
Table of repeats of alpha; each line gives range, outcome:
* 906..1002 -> 1.53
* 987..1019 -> 1.55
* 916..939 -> 1.75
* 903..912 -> 1.57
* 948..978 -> 1.39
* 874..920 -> 1.54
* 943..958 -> 1.58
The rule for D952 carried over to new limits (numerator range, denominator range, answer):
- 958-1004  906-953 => 0.82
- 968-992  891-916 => 0.83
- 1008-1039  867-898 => 1.06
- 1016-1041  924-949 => 0.92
